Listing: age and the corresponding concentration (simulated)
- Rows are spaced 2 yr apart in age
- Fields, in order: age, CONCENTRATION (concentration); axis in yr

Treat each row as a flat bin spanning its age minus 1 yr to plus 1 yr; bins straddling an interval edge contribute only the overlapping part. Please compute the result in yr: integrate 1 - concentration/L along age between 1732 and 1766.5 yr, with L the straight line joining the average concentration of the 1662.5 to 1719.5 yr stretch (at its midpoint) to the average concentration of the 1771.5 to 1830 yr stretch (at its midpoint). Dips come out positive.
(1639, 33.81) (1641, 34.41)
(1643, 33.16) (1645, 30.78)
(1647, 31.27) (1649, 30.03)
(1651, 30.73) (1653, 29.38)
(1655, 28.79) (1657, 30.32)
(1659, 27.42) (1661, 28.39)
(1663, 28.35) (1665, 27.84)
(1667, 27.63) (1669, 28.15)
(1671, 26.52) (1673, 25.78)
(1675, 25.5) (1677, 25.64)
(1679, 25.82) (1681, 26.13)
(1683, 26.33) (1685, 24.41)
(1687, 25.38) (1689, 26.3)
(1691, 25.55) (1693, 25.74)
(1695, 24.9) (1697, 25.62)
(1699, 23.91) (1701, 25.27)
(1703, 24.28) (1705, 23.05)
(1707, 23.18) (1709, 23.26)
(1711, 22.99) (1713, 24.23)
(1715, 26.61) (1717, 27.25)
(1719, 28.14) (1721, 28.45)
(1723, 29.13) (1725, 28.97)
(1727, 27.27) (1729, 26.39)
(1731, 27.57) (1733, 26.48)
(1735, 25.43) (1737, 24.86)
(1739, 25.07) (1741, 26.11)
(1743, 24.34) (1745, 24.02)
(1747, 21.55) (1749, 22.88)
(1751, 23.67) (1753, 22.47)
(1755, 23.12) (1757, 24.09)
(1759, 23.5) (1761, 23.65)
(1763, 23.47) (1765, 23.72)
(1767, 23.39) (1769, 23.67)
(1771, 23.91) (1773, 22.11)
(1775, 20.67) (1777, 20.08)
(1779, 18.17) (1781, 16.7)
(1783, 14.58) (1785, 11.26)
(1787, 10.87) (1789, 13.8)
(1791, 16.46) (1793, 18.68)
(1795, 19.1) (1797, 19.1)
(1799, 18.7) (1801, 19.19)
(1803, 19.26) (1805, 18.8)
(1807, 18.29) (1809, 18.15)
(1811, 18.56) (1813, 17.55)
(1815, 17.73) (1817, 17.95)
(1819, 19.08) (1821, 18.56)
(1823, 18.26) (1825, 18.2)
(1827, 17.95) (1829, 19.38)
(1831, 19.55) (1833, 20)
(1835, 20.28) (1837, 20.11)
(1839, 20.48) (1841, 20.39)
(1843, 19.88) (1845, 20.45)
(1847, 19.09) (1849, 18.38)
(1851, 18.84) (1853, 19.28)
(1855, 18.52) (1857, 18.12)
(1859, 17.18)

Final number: -4.0 yr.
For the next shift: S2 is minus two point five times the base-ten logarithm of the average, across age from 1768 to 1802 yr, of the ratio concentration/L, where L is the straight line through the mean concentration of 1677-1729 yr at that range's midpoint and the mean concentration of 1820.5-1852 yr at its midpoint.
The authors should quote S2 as 0.21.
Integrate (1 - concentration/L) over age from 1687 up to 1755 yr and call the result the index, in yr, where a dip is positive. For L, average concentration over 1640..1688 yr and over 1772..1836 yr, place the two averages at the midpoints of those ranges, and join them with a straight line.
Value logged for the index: -3.5 yr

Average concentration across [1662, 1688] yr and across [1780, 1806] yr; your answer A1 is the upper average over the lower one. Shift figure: 0.63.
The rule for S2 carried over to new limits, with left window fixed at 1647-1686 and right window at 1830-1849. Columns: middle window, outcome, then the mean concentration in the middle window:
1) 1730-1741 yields -0.06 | 25.9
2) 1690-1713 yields 0.08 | 24.3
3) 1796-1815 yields 0.16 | 18.6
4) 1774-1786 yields 0.32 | 16.9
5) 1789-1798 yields 0.23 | 17.8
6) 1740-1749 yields 0.01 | 23.9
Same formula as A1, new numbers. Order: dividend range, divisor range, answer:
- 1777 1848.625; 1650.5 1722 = 0.69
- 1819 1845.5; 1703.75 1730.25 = 0.75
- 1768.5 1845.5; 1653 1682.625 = 0.68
